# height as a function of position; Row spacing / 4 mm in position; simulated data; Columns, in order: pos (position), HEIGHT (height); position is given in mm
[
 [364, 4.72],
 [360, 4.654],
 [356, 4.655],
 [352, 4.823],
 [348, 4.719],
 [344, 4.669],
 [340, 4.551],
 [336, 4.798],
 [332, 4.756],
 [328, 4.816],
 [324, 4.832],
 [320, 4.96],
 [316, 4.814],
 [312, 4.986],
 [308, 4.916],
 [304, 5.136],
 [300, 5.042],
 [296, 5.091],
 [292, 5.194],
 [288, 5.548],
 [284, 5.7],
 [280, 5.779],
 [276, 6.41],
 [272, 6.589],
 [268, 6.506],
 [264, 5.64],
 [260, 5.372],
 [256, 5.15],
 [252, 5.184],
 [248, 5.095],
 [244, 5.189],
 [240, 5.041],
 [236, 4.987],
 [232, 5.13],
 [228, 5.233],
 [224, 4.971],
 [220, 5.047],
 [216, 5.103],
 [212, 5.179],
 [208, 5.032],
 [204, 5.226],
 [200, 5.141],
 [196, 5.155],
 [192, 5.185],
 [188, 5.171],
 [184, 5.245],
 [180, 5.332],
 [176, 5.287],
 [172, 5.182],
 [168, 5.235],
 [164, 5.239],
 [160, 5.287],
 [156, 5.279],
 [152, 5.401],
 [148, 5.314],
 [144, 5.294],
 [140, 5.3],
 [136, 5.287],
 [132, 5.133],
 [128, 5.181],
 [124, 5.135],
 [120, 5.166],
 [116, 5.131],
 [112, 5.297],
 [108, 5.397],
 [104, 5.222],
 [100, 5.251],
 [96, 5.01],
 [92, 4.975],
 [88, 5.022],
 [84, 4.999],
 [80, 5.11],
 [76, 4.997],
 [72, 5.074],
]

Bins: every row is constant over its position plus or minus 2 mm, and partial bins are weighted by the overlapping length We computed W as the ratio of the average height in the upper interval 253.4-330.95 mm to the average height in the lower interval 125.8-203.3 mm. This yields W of 1.03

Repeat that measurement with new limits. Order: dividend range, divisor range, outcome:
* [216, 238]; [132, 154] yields 0.96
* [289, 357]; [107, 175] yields 0.93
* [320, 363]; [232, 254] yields 0.93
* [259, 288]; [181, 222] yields 1.16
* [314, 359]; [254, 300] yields 0.84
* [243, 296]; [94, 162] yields 1.07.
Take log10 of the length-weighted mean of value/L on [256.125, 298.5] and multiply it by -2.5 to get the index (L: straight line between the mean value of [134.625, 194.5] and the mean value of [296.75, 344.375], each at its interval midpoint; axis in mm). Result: -0.16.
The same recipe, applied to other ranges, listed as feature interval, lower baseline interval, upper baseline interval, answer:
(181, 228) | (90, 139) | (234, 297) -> 0.05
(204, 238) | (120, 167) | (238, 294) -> 0.08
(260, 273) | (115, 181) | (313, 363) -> -0.23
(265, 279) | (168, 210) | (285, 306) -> -0.22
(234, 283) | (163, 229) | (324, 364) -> -0.12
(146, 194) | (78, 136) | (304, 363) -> -0.04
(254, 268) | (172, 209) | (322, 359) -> -0.12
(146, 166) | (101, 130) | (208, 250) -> -0.03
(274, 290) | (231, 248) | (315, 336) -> -0.18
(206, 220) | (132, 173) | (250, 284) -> 0.10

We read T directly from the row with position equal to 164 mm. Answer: 5.239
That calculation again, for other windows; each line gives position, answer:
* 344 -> 4.669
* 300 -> 5.042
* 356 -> 4.655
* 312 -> 4.986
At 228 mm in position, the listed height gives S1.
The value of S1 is 5.233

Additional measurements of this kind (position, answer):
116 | 5.131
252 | 5.184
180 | 5.332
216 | 5.103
